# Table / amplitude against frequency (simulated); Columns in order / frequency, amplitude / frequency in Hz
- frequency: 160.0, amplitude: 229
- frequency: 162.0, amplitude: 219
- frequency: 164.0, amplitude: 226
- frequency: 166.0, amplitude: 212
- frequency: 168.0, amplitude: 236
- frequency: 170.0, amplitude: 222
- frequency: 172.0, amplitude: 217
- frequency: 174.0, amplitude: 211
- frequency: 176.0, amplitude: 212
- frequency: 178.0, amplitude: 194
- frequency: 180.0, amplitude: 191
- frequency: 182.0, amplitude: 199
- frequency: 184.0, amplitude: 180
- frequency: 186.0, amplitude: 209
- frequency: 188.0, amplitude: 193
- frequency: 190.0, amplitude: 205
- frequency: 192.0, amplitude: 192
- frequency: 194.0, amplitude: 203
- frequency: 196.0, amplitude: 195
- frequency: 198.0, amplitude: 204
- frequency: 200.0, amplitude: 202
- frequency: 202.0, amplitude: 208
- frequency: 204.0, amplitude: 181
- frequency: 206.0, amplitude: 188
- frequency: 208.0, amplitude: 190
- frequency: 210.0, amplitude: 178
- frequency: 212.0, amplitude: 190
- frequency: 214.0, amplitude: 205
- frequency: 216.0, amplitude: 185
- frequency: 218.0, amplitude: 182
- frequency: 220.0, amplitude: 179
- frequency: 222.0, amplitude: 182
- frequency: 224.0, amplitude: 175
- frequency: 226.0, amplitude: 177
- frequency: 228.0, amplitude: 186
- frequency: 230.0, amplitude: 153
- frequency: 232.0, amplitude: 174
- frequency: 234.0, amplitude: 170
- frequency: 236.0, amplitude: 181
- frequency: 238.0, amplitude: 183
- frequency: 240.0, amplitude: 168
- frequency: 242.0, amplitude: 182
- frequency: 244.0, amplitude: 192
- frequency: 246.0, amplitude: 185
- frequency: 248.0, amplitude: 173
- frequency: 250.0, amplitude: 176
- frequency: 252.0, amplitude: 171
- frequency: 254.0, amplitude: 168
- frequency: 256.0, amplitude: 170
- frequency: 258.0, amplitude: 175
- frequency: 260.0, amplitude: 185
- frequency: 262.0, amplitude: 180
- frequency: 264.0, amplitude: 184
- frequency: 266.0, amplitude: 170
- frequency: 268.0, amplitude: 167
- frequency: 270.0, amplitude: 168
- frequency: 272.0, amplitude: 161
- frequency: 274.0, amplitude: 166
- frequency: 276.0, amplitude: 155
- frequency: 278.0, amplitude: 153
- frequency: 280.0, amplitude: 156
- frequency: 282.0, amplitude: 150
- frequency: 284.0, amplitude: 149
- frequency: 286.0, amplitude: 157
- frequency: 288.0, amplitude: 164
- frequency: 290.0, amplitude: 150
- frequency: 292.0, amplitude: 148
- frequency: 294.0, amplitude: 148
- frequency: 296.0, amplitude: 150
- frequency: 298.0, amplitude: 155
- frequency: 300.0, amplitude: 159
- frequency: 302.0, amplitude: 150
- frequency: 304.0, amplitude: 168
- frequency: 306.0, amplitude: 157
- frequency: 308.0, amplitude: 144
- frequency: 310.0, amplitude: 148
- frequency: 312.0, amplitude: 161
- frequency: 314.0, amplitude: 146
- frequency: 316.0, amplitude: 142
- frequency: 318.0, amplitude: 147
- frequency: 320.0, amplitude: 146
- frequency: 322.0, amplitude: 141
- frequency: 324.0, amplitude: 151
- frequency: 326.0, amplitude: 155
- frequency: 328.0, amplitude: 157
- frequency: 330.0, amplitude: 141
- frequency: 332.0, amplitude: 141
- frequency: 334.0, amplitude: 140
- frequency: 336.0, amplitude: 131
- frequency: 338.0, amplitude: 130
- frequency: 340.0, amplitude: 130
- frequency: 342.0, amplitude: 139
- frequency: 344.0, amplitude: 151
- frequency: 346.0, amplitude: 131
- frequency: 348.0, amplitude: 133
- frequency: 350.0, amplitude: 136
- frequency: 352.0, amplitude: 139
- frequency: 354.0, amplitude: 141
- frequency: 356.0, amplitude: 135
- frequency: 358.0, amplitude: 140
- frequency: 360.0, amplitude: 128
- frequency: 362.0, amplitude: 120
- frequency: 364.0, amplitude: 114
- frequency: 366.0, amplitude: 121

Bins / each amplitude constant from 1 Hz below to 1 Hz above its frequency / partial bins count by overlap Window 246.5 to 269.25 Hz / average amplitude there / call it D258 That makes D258 175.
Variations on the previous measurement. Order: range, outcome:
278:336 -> 150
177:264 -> 185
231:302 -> 167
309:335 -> 147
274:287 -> 154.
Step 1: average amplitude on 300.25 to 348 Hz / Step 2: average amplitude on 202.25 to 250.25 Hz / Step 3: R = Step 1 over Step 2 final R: 0.80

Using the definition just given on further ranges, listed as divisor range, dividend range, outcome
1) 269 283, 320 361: 0.88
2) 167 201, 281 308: 0.75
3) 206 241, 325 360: 0.77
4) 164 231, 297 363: 0.73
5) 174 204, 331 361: 0.69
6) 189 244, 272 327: 0.82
